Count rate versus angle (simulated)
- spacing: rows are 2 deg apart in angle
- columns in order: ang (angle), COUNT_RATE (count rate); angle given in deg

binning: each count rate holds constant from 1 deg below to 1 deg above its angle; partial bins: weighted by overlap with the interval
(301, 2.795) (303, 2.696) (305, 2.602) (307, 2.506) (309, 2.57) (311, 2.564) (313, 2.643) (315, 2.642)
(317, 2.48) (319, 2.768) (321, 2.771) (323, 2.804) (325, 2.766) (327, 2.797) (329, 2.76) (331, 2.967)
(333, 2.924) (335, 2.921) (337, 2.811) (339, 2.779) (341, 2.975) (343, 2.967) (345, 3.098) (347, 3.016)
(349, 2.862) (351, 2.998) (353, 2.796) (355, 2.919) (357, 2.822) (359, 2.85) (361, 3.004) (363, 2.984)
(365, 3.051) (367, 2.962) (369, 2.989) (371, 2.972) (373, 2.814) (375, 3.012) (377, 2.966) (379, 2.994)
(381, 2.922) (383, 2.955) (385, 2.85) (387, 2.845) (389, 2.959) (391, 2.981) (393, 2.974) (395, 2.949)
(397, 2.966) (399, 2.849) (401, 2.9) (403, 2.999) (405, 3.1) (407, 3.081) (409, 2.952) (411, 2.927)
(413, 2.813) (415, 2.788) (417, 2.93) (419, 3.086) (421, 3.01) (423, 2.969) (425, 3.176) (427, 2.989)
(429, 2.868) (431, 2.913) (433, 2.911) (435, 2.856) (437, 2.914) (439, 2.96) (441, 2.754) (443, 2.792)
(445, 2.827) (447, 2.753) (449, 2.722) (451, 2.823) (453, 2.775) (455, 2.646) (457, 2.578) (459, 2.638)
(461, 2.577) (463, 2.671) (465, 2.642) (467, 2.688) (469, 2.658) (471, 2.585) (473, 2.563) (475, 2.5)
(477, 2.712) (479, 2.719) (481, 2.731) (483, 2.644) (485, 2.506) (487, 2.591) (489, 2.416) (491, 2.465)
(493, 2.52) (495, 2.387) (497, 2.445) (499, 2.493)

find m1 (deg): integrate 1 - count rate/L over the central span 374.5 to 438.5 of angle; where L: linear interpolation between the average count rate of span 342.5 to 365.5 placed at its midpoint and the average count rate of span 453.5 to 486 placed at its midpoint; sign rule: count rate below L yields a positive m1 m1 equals -3.4 deg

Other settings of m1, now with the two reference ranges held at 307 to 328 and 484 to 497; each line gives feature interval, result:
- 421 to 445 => -3.55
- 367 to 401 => -4.44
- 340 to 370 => -3.68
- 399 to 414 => -2.26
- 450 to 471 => -1.29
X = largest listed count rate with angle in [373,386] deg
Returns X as 3.012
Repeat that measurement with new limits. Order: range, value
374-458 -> 3.176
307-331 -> 2.967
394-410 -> 3.1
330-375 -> 3.098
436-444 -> 2.96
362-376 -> 3.051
